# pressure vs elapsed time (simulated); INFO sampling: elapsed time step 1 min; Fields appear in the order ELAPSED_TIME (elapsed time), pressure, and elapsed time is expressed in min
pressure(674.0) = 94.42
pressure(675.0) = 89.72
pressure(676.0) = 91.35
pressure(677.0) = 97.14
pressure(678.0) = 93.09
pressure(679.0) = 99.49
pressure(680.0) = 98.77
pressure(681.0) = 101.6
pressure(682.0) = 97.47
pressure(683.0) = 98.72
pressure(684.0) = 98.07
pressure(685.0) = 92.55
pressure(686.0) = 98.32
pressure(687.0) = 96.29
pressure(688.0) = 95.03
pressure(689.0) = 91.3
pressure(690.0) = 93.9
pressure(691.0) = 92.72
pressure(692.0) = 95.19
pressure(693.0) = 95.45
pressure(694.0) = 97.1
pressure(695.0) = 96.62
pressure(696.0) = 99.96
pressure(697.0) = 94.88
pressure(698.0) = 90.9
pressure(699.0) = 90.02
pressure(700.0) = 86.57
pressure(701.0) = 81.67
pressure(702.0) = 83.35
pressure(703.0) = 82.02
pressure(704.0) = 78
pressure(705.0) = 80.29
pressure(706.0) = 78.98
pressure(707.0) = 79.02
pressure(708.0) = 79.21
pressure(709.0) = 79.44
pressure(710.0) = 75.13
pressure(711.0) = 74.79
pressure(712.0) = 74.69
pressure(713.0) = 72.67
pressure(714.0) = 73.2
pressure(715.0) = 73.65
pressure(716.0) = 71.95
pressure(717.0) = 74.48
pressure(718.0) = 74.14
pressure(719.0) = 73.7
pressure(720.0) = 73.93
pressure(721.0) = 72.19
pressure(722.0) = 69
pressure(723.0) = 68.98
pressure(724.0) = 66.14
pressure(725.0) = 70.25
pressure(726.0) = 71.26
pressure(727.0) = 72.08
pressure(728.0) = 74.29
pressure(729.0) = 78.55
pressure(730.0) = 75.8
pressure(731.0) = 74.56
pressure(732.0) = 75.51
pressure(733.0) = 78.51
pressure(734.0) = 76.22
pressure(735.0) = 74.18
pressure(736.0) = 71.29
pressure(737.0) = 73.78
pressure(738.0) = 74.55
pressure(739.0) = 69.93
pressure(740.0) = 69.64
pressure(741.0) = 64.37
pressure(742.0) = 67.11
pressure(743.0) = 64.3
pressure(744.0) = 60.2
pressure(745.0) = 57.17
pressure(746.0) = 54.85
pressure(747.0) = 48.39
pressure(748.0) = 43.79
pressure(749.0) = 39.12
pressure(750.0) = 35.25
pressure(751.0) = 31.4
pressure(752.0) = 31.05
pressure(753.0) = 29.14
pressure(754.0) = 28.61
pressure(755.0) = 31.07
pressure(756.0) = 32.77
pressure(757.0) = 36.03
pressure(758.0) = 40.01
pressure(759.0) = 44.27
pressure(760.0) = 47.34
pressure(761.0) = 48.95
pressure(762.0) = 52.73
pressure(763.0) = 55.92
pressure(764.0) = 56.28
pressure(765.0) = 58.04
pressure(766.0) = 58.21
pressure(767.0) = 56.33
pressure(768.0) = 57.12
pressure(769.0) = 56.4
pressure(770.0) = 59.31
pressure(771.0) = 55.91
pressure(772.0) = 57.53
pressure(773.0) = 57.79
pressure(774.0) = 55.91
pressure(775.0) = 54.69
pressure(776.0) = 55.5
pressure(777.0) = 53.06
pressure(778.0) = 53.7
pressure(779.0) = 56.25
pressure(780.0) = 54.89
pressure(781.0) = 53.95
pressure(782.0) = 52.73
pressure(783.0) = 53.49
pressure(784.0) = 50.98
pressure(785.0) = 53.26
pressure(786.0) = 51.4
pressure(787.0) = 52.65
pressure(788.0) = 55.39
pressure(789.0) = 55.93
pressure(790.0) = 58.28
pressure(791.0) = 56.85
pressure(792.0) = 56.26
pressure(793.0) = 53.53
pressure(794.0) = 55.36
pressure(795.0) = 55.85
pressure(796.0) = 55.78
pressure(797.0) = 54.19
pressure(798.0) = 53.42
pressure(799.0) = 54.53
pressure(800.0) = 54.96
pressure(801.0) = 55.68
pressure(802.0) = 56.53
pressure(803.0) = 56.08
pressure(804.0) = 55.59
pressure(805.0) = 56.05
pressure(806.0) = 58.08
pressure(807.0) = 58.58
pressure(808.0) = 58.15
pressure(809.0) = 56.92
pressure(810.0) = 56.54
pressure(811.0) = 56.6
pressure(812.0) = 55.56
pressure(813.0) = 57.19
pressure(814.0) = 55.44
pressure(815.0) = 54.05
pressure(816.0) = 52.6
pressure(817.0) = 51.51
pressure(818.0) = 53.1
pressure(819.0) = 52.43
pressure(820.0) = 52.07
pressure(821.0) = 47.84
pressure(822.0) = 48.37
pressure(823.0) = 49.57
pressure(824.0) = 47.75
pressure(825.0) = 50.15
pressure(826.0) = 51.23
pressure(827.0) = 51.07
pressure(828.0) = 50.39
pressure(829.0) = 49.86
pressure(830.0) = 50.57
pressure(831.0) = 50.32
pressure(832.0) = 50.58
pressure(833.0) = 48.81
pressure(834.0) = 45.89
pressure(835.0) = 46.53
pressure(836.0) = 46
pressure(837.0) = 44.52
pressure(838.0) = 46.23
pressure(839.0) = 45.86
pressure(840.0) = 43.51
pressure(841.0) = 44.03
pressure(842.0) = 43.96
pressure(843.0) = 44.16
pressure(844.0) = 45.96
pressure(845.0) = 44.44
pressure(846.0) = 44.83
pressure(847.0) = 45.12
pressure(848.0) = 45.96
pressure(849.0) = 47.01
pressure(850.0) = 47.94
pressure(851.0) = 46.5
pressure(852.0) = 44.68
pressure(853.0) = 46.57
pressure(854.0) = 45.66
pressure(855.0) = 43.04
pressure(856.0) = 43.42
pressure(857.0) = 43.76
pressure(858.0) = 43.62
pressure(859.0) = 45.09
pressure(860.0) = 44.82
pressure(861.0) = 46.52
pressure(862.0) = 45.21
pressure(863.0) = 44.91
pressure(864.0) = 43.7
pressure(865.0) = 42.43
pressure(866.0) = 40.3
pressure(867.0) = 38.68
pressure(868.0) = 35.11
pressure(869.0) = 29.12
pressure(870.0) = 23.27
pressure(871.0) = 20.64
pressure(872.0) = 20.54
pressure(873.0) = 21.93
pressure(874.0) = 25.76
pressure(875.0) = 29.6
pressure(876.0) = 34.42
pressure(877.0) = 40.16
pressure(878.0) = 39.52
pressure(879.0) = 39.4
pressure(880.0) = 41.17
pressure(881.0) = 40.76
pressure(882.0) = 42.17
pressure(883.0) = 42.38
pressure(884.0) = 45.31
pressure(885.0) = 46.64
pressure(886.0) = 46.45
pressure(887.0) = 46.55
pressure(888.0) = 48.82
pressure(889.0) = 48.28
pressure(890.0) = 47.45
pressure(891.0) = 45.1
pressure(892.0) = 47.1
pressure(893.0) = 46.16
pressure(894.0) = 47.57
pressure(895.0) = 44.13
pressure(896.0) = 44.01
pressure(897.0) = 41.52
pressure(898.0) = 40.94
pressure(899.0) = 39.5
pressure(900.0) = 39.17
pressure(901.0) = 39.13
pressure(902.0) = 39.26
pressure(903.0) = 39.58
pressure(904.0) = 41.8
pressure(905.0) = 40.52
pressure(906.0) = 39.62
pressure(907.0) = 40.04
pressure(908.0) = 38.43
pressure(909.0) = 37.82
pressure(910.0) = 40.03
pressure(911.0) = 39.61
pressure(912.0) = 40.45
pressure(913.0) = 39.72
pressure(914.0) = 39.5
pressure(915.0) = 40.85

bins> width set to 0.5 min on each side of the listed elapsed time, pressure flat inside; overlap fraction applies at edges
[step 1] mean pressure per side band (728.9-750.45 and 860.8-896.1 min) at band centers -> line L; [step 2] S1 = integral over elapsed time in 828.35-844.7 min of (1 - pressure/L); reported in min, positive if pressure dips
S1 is 0.2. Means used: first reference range 64.7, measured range 46.7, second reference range 39.7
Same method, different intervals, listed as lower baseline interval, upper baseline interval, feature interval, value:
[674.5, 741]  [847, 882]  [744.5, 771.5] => 8.8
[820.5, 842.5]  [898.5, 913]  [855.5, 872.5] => 2.3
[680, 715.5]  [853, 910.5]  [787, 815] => 2.4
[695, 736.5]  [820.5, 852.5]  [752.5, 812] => 7.2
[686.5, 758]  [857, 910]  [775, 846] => 2.4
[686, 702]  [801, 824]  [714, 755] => 8.6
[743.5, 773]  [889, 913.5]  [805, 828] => -4.3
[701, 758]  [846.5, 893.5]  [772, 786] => 0.6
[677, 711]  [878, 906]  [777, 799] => 4.4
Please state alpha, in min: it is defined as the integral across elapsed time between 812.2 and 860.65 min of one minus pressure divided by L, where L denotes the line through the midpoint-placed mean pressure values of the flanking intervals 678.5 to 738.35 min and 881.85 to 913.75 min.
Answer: 6.8 min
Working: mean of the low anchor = 82.6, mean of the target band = 47.8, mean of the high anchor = 42.6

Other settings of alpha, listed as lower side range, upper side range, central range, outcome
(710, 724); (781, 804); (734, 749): 0.81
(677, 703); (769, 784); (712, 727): 1.66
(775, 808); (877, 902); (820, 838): 0.65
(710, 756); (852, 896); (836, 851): 0.10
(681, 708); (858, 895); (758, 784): 5.65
